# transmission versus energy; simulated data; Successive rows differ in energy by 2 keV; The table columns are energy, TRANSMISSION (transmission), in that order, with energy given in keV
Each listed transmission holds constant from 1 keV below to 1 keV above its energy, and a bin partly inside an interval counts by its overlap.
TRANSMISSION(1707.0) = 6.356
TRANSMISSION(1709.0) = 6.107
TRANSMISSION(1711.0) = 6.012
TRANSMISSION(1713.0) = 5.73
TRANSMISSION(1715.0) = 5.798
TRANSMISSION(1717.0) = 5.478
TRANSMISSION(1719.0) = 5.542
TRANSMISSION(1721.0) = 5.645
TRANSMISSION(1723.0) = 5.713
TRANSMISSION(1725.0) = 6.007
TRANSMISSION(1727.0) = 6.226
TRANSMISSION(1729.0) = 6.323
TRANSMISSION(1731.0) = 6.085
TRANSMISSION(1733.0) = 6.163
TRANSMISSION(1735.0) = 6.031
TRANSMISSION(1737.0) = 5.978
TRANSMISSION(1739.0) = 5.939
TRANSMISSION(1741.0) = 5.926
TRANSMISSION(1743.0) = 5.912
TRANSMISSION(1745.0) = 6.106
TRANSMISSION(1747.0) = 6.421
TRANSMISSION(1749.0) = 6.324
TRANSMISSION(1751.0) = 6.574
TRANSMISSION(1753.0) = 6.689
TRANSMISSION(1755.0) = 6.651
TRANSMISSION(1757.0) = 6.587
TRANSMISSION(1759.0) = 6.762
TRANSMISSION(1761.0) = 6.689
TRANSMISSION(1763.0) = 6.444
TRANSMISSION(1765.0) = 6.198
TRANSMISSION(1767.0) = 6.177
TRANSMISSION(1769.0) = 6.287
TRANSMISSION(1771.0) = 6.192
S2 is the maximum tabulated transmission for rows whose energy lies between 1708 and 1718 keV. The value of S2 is 6.107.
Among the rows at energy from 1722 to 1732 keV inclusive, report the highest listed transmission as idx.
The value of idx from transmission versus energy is 6.323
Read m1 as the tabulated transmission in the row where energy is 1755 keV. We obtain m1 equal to 6.651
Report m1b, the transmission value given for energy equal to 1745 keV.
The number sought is 6.106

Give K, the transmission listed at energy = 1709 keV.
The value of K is 6.107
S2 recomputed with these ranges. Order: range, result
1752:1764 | 6.762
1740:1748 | 6.421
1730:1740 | 6.163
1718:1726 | 6.007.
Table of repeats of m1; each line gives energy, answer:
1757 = 6.587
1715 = 5.798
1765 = 6.198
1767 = 6.177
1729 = 6.323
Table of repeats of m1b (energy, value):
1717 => 5.478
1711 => 6.012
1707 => 6.356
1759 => 6.762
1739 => 5.939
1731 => 6.085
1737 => 5.978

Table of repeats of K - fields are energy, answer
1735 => 6.031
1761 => 6.689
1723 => 5.713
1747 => 6.421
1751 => 6.574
